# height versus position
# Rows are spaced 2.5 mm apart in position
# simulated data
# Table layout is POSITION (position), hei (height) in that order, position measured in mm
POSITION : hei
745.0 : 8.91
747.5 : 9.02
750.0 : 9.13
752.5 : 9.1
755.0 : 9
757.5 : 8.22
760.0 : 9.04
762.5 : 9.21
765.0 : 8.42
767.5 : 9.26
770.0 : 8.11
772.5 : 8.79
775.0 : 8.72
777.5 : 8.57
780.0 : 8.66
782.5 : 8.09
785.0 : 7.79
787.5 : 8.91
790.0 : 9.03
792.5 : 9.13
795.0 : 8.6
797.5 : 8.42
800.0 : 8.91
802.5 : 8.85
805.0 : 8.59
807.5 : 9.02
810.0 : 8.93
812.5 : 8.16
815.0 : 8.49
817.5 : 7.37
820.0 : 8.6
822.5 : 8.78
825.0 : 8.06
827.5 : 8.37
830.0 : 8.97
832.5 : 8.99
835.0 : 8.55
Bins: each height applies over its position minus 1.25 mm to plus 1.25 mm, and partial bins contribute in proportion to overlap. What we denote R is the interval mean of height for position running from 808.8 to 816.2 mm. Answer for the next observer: 8.52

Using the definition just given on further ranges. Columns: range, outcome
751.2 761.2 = 8.84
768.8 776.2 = 8.54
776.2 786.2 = 8.28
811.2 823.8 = 8.28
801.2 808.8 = 8.82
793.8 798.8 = 8.51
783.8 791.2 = 8.58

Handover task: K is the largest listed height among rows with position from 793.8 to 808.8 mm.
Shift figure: 9.02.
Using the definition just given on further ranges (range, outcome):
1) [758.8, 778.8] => 9.26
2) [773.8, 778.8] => 8.72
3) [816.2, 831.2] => 8.97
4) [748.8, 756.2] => 9.13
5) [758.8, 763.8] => 9.21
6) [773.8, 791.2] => 9.03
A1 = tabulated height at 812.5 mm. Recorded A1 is 8.16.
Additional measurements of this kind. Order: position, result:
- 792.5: 9.13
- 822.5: 8.78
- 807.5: 9.02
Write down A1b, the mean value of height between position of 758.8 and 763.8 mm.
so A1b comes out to 9.12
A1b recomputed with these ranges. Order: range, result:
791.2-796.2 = 8.87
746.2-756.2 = 9.06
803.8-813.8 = 8.67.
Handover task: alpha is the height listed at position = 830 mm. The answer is 8.97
